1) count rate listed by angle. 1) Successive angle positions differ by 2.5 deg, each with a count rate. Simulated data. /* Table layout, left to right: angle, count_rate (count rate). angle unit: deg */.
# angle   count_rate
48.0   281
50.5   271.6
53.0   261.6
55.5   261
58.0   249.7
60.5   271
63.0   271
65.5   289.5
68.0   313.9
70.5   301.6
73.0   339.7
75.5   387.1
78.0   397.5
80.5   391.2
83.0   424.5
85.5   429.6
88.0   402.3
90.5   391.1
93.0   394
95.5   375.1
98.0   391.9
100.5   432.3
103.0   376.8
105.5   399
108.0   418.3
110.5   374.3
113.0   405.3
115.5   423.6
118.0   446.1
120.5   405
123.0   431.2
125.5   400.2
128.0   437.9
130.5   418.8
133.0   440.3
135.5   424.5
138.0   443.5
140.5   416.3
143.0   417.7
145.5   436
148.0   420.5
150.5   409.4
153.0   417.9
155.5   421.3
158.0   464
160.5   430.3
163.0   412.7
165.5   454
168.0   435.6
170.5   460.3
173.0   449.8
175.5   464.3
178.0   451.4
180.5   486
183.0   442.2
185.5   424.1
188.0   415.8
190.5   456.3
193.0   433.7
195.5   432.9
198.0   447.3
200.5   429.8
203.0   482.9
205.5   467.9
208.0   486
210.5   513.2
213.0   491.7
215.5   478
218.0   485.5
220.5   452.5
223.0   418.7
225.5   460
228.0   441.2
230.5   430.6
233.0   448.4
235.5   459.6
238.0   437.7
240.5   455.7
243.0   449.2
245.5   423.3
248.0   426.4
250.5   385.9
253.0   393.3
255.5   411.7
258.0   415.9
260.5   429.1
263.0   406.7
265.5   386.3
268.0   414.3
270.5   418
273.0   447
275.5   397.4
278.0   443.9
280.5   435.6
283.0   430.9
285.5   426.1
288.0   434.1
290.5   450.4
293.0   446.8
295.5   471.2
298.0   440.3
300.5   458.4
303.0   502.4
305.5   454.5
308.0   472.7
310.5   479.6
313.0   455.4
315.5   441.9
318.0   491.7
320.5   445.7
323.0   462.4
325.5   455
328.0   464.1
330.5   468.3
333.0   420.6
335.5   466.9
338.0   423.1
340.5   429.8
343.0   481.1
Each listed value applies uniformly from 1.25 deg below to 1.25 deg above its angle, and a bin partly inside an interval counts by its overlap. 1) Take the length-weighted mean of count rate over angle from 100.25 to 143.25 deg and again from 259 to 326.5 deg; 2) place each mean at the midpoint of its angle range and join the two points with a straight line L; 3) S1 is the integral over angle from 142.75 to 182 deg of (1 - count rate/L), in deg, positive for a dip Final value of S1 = -1.5 deg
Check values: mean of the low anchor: 417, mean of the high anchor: 444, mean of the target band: 440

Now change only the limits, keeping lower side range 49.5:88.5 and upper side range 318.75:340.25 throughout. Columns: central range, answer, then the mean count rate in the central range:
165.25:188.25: -4.31 deg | 450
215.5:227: -1.64 deg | 456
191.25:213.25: -4.10 deg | 464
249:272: 0.59 deg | 407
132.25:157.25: -4.24 deg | 425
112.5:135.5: -4.55 deg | 424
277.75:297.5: -0.51 deg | 442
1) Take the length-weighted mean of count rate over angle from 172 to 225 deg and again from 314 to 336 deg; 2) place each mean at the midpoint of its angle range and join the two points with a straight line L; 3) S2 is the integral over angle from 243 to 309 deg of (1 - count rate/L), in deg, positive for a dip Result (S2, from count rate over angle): 3.68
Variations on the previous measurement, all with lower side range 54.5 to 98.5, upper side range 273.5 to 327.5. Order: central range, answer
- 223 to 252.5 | -0.9 deg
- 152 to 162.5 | -1.3 deg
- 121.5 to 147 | -3.5 deg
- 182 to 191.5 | -0.8 deg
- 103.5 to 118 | -1.7 deg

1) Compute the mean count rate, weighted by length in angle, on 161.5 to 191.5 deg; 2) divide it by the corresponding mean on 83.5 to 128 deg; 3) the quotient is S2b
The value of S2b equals 1.10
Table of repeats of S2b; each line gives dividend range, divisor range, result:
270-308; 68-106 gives 1.15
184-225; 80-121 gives 1.13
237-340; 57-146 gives 1.13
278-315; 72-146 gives 1.11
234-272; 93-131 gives 1.03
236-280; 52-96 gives 1.23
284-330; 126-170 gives 1.07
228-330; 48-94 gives 1.32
